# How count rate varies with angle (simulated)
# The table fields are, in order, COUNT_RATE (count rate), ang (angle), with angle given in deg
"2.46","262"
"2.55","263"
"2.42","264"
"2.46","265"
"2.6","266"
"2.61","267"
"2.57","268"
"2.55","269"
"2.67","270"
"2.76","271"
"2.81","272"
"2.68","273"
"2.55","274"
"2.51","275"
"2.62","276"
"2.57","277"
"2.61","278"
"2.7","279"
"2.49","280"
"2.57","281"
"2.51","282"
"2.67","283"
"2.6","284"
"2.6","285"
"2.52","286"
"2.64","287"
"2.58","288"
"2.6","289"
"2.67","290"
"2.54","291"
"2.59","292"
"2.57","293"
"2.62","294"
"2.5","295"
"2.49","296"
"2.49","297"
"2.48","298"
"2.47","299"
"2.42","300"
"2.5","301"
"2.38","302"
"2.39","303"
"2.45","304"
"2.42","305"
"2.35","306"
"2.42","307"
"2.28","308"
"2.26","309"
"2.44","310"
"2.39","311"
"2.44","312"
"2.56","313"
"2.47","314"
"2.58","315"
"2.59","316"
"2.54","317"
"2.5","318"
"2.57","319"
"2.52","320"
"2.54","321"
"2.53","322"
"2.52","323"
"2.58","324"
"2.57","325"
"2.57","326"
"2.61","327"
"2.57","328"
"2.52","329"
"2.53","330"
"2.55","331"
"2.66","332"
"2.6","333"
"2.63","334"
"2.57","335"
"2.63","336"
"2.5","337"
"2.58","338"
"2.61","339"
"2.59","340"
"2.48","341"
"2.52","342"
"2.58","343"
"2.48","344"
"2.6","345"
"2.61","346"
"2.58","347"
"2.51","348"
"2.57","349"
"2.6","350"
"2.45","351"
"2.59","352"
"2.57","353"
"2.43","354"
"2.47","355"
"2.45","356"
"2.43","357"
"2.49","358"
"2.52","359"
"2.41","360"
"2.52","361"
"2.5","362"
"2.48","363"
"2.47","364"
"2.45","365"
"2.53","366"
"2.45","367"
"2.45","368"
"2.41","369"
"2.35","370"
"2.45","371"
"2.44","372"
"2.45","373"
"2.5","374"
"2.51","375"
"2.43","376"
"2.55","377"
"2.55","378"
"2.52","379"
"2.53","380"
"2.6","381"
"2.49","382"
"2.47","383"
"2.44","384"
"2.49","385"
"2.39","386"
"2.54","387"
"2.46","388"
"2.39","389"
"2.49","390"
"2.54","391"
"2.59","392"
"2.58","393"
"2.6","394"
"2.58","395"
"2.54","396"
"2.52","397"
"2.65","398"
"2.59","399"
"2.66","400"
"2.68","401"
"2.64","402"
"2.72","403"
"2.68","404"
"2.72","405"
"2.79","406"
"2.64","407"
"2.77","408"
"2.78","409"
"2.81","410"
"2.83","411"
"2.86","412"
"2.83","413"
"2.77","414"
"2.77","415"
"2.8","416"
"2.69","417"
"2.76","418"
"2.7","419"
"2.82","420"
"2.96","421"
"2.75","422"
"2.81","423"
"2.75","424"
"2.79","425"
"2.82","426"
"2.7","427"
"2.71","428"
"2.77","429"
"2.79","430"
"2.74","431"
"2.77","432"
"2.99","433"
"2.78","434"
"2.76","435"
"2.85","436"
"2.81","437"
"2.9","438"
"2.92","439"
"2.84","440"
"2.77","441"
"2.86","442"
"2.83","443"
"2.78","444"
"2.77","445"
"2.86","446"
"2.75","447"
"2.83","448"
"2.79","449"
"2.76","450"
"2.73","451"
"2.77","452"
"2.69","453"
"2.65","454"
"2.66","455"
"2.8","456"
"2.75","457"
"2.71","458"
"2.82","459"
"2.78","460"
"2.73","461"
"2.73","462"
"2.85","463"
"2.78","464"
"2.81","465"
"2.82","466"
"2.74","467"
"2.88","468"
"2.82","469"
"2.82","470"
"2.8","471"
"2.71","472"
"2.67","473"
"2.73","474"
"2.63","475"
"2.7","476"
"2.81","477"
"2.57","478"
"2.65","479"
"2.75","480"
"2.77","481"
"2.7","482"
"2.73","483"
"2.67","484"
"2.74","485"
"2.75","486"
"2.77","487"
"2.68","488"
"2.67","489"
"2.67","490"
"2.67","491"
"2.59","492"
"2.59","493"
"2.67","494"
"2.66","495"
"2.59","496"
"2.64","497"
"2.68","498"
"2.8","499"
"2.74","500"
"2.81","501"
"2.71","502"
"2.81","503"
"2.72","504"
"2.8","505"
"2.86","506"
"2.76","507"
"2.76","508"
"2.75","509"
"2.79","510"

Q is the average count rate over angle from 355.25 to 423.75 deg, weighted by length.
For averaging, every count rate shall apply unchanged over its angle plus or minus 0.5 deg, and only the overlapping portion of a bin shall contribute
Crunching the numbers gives 2.59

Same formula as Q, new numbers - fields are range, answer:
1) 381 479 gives 2.72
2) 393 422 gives 2.72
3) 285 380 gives 2.51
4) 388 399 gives 2.55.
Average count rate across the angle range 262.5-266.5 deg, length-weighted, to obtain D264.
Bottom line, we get 2.51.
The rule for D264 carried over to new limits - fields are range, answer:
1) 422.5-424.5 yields 2.78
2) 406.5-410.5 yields 2.75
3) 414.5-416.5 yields 2.79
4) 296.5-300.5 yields 2.46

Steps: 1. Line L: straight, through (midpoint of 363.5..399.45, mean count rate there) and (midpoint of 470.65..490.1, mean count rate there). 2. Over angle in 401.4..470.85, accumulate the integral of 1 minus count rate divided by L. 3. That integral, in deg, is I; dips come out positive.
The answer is -4.44 deg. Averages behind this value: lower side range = 2.5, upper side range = 2.71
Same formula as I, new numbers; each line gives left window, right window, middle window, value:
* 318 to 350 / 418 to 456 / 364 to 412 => 2.2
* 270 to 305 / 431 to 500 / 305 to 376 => 3.0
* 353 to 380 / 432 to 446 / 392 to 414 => -0.3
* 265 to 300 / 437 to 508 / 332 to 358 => 0.9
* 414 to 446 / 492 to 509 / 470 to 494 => 0.4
